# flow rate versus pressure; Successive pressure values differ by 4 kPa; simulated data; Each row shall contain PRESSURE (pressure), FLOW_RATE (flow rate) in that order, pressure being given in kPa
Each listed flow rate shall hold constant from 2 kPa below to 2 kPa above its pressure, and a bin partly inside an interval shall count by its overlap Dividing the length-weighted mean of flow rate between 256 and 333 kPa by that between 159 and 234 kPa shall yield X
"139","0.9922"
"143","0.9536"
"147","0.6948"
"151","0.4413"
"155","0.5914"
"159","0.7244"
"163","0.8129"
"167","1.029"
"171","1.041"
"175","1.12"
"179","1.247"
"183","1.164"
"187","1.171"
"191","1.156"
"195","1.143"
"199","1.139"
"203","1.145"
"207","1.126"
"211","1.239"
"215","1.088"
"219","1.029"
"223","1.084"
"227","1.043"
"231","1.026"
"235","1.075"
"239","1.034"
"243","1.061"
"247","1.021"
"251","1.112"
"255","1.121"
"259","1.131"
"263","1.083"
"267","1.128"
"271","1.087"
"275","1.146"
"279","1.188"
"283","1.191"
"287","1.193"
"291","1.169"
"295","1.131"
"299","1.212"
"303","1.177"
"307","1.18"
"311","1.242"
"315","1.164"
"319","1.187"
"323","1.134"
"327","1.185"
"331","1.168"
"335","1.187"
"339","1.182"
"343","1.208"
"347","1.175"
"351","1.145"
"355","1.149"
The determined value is 1.07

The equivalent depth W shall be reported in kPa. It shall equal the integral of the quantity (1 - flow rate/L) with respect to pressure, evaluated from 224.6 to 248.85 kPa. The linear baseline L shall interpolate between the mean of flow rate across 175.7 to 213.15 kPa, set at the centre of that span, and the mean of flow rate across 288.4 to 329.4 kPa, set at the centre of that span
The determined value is 2.6 kPa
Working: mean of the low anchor 1.17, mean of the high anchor 1.18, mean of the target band 1.04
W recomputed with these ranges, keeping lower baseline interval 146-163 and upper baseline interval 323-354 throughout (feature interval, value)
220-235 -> -3.6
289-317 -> -2.9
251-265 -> -2.6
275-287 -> -2.1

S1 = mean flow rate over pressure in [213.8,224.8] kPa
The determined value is 1.07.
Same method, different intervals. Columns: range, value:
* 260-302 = 1.15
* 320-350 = 1.18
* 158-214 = 1.1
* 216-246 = 1.05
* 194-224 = 1.12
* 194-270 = 1.1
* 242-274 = 1.1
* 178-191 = 1.18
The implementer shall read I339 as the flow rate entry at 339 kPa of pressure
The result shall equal 1.182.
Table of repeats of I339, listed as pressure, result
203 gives 1.145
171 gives 1.041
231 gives 1.026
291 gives 1.169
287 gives 1.193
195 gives 1.143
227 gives 1.043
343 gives 1.208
